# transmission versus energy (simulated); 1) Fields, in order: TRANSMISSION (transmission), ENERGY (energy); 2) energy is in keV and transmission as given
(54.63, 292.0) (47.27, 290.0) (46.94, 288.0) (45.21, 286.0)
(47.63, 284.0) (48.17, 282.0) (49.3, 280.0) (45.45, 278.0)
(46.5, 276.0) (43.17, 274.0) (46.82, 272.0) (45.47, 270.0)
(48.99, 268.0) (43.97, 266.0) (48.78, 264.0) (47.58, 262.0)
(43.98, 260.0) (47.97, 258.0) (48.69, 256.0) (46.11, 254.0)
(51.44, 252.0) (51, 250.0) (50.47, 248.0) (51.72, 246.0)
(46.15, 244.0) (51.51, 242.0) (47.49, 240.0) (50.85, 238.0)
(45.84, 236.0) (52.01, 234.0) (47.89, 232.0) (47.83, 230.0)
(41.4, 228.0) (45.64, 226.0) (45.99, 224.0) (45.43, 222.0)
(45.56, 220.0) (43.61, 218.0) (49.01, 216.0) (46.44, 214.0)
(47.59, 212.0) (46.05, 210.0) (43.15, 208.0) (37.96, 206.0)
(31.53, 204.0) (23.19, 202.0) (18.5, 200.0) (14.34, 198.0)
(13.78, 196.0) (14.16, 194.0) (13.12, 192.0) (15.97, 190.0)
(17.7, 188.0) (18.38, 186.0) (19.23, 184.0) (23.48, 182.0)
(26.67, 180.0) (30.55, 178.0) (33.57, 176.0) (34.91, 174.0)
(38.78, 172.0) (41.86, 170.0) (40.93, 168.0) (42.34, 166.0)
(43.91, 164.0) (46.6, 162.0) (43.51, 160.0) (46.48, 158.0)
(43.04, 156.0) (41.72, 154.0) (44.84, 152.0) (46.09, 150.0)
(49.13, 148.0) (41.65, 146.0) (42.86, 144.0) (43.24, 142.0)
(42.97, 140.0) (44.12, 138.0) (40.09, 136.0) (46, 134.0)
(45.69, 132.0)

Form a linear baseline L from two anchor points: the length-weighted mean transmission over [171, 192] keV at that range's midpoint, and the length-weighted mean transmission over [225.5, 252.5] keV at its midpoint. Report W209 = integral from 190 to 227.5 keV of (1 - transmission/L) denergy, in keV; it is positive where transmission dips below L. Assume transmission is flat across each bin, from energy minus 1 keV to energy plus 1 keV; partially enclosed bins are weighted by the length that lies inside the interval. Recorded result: 3.2 keV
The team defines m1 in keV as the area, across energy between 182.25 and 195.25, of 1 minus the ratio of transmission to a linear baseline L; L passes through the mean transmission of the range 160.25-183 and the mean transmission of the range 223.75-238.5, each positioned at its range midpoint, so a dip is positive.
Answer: 7.5 keV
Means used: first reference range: 36.9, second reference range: 47.1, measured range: 16.8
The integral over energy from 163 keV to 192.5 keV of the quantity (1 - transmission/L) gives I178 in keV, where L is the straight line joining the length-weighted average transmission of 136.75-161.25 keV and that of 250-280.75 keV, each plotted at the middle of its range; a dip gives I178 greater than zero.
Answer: 9.9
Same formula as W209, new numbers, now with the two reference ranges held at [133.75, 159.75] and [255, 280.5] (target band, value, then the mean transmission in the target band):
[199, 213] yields 3.05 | 35.4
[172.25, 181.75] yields 2.82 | 31.4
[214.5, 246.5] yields -1.04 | 47.3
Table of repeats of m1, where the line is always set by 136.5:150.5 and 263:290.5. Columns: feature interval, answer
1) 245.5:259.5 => -1.0 keV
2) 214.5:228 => 0.0 keV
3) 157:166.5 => -0.1 keV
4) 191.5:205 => 8.0 keV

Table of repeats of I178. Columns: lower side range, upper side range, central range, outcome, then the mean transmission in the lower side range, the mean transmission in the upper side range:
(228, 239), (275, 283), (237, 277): -0.1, 48.2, 47.4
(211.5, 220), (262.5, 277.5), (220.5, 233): 0.2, 46.5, 46.3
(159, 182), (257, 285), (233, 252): -2.4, 37.9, 46.7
